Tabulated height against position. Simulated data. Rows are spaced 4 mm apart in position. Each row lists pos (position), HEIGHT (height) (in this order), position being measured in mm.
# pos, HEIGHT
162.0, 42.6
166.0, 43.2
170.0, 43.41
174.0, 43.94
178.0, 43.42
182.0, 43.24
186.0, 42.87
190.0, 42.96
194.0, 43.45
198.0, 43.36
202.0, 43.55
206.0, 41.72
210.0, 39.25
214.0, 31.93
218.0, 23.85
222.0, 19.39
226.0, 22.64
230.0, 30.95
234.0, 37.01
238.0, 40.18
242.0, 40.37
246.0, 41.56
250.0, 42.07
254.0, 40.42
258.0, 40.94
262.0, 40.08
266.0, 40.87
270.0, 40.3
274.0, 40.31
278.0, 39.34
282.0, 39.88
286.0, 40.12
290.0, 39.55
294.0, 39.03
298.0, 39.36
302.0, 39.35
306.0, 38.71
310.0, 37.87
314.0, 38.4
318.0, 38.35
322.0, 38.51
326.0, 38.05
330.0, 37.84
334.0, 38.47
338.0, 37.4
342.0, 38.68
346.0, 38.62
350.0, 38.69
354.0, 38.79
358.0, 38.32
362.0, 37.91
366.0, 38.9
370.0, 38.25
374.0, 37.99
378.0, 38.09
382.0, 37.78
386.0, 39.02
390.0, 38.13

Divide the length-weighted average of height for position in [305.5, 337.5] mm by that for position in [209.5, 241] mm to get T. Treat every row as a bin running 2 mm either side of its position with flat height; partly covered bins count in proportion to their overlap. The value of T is 1.3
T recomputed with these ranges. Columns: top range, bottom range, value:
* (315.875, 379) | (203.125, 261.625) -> 1.08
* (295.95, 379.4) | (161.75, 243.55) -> 1.01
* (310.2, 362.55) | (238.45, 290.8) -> 0.95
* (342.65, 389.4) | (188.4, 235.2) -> 1.10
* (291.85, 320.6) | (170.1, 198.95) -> 0.89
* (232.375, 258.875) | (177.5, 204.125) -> 0.93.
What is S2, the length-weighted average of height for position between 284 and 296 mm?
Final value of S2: 39.6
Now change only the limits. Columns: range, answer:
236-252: 41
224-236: 30.2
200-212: 41.5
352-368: 38.5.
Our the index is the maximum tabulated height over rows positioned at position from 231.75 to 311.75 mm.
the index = 42.07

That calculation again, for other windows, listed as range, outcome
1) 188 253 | 43.55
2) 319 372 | 38.9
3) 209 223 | 39.25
